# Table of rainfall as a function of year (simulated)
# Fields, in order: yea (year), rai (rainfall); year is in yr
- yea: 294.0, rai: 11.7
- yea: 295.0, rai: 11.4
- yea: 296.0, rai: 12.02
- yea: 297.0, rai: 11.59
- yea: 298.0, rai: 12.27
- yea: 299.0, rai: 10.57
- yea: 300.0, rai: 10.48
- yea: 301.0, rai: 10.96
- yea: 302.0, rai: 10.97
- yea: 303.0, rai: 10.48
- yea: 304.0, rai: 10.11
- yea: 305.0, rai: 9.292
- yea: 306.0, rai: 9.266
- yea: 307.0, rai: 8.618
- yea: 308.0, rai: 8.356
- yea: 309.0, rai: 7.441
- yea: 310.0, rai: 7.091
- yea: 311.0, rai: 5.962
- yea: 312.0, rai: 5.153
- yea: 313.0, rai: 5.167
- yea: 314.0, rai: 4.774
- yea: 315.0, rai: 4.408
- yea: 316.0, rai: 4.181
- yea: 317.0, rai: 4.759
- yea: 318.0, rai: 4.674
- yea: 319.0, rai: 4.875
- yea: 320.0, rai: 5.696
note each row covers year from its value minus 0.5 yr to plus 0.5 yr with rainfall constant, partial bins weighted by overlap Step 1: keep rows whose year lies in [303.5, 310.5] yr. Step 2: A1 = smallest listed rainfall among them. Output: 7.091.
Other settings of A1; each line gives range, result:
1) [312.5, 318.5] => 4.181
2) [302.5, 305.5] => 9.292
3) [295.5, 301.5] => 10.48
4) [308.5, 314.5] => 4.774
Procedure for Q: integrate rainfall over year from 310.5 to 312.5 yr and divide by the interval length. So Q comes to 5.56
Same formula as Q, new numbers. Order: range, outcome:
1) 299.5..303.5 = 10.7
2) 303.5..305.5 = 9.7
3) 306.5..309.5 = 8.14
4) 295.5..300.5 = 11.4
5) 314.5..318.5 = 4.51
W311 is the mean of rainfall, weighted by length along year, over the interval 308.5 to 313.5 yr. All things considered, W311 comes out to 6.16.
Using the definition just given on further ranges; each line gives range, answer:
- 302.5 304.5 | 10.3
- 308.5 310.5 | 7.27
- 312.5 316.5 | 4.63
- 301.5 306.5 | 10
